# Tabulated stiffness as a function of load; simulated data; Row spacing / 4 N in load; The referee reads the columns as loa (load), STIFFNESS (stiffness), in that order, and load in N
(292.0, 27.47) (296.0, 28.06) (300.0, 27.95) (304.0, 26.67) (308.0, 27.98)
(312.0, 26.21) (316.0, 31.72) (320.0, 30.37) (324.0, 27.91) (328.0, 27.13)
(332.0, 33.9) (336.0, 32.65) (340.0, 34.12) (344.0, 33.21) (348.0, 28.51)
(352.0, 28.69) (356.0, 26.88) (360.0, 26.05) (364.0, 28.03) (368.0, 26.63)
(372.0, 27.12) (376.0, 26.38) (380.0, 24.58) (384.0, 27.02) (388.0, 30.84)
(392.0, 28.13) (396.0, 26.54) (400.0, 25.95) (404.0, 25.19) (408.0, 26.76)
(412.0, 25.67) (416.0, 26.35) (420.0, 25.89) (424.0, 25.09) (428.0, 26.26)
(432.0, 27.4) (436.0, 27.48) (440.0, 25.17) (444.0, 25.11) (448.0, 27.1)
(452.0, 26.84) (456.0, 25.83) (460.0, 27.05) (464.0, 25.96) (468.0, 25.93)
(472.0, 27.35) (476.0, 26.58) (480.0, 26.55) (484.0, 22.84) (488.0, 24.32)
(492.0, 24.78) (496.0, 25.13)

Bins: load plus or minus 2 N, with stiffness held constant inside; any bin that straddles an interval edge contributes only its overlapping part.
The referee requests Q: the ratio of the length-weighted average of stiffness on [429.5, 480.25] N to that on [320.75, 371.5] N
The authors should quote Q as 0.9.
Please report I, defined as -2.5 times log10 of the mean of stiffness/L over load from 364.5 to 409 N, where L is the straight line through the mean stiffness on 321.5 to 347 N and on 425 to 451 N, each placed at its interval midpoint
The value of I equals 0.08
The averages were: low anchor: 31.3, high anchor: 26.4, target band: 26.9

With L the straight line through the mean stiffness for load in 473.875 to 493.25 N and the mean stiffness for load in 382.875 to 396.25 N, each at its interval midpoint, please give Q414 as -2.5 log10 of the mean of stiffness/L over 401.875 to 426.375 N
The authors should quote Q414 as 0.07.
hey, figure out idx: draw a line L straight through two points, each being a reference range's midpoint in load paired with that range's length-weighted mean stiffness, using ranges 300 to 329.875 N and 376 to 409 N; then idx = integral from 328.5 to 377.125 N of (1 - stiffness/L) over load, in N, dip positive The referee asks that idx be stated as -3.1 N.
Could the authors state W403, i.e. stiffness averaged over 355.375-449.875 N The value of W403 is 26.6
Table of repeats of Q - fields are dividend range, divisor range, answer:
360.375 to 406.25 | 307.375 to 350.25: 0.89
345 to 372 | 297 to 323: 0.97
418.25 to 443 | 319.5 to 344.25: 0.84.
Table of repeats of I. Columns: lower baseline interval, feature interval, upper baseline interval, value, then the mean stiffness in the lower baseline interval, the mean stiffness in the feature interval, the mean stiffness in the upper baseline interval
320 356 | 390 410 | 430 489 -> 0.07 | 30.5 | 26.5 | 26.1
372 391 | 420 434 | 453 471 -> 0.02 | 27.2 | 26.2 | 26.3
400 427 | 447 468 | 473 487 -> -0.04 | 25.9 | 26.5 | 25.4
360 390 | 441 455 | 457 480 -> 0.02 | 27.1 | 26.2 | 26.5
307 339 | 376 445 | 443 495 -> 0.04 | 29.9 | 26.5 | 25.9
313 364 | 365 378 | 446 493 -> 0.08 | 29.9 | 26.8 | 26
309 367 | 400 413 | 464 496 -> 0.07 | 29.6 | 25.9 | 25.5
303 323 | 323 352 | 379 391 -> -0.10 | 28.7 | 31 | 27.8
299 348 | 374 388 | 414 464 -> 0.06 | 30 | 26.7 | 26.3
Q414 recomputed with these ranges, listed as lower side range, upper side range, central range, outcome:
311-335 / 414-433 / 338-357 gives -0.056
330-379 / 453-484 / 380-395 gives 0.015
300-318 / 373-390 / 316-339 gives -0.103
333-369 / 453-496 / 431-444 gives 0.021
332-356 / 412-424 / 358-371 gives 0.109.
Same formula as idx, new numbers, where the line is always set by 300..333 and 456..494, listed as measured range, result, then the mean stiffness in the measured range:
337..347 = -1.7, 33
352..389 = 0.9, 27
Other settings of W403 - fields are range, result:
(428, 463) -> 26.5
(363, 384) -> 26.5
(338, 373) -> 28.9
